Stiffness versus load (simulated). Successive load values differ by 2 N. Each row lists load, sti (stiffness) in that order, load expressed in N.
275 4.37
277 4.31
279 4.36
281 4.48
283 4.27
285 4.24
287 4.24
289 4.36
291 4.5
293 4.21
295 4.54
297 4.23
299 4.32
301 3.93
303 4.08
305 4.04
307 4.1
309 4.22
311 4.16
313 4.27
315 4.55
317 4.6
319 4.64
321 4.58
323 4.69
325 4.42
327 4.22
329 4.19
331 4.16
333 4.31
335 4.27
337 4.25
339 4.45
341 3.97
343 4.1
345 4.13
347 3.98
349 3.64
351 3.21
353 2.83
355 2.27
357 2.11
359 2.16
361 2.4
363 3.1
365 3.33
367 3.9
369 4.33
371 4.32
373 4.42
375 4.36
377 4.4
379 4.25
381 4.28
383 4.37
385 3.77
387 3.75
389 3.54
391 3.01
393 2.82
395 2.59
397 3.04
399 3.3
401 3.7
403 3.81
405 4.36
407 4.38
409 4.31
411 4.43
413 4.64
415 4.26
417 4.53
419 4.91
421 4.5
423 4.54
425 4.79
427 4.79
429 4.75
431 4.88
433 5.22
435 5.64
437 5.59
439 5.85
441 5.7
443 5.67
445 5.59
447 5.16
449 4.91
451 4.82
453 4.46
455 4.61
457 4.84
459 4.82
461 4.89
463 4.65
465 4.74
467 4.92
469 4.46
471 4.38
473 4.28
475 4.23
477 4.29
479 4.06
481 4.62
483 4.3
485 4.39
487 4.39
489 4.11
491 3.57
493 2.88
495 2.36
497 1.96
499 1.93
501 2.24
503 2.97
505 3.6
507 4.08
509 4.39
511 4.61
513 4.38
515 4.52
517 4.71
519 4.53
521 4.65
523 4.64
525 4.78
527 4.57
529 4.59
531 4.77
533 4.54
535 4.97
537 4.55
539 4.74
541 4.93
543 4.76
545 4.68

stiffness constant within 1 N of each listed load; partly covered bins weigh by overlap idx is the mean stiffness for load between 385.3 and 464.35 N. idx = 4.51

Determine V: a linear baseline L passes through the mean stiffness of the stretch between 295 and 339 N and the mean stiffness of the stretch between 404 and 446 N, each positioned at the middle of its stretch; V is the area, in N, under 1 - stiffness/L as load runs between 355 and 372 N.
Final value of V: 5.3 N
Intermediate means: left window 4.31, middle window 3.15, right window 4.92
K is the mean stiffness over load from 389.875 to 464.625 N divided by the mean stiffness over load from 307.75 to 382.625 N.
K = 1.2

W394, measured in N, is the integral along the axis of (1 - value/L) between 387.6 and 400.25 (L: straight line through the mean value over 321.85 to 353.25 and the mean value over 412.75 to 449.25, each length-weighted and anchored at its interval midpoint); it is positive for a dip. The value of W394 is 4.29 N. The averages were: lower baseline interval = 4.08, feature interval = 3.08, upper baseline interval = 5.06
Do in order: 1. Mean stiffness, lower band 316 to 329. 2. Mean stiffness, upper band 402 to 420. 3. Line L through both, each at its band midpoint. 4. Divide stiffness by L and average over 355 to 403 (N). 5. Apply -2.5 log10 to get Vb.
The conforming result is 0.25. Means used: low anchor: 4.5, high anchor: 4.4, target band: 3.51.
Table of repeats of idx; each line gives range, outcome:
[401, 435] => 4.57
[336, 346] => 4.18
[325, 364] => 3.59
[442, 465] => 4.94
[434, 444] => 5.69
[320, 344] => 4.3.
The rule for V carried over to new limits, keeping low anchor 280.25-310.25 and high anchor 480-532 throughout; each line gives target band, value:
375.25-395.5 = 1.9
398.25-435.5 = -4.0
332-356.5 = 2.5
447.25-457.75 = -1.9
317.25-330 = -0.8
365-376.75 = -0.2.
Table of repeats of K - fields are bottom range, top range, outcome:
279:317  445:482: 1.09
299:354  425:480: 1.18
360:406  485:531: 1.05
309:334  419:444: 1.17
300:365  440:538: 1.12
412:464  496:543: 0.84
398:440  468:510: 0.80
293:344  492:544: 0.95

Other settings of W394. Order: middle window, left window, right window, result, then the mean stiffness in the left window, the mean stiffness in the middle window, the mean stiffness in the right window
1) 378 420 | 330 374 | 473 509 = -3.5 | 3.62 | 3.91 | 3.57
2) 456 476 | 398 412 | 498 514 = -4.8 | 4.04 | 4.62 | 3.53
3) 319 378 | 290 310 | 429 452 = 9.8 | 4.22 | 3.82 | 5.34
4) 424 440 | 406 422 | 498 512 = -3.4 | 4.5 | 5.19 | 3.4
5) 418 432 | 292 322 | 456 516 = -2.2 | 4.3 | 4.74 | 4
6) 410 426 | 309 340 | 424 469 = 1.0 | 4.38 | 4.58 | 5.05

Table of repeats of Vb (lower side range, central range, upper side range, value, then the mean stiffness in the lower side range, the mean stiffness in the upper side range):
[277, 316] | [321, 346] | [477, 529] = -0.018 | 4.27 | 3.91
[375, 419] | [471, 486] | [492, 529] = -0.131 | 3.92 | 3.79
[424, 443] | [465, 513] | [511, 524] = 0.253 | 5.27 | 4.57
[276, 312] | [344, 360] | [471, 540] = 0.352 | 4.25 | 4.07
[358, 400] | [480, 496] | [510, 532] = 0.144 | 3.59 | 4.61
